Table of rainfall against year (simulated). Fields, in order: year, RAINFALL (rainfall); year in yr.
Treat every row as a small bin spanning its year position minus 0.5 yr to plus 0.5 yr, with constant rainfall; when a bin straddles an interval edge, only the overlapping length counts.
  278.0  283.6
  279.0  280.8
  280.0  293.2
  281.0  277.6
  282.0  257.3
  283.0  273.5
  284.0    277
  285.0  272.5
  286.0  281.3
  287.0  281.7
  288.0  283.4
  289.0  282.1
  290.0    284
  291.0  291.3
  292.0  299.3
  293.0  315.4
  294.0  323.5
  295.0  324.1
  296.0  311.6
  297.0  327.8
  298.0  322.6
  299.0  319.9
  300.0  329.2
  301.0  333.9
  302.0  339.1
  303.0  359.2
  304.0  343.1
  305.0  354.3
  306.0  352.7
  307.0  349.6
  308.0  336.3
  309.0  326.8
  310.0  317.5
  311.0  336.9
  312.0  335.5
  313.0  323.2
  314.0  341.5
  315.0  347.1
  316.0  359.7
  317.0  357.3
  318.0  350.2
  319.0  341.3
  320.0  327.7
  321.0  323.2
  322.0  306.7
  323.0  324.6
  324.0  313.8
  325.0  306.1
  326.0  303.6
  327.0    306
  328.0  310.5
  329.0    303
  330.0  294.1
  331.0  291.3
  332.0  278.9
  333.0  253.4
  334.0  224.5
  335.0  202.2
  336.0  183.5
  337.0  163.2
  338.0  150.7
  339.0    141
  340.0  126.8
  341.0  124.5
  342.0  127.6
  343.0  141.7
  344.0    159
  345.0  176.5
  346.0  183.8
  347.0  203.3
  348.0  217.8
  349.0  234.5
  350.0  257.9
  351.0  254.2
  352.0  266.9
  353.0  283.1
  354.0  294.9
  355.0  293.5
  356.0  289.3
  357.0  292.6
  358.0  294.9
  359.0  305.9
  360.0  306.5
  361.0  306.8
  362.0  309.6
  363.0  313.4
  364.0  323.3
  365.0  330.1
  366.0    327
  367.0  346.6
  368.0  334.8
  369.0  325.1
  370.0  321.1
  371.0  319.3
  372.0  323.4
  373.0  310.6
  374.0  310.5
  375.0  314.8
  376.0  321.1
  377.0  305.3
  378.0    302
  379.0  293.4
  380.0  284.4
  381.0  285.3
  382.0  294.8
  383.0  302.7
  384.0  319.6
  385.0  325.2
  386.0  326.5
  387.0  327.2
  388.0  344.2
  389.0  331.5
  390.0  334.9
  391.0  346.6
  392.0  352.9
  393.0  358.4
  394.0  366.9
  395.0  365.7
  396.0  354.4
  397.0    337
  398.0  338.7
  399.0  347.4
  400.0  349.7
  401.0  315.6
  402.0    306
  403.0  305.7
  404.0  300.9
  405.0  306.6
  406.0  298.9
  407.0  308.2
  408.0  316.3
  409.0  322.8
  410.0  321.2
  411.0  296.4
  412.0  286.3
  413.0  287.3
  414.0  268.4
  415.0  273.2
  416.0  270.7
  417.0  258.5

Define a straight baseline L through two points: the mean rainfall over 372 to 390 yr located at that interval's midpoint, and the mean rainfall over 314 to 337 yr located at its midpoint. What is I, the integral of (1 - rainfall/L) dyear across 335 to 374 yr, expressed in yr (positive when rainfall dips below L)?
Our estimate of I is 6.6 yr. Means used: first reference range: 298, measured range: 254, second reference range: 313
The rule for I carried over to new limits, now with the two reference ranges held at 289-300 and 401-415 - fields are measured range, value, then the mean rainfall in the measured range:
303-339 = 0.8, 303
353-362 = 0.2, 298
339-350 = 4.8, 172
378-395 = -1.2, 325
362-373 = -0.7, 325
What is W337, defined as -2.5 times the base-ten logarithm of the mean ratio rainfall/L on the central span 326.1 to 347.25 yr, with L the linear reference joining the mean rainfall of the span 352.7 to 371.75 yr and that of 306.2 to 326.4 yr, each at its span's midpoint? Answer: 0.48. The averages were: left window 332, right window 312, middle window 209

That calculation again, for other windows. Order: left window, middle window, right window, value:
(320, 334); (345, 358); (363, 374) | 0.23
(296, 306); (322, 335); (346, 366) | 0.07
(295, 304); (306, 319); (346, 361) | -0.08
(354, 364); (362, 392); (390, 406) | -0.01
